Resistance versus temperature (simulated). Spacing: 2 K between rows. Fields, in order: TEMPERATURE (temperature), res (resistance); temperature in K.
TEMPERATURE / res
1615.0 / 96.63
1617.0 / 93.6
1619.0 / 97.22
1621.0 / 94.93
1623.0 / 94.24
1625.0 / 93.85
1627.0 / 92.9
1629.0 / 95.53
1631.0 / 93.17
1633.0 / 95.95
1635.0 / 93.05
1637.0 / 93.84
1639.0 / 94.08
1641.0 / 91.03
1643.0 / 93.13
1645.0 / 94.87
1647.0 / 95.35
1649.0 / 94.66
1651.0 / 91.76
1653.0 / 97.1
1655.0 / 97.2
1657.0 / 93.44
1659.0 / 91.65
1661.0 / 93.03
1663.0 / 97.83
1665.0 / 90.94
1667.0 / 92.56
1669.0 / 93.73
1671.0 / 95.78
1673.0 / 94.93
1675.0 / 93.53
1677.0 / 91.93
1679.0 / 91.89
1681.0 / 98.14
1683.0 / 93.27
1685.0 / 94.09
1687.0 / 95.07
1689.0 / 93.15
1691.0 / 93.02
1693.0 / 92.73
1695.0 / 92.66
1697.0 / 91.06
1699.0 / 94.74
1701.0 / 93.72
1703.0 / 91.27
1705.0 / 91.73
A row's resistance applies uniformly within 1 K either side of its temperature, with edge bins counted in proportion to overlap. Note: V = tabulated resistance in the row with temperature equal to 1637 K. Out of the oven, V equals 93.84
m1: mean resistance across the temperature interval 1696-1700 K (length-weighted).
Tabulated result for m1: 92.9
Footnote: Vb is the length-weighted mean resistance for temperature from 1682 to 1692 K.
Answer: 93.7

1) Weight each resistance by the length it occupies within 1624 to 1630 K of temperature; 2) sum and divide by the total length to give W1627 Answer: 94.1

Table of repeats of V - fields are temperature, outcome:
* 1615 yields 96.63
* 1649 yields 94.66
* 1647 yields 95.35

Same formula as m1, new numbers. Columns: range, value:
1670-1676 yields 94.7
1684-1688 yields 94.6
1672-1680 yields 93.1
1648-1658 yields 94.8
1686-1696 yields 93.3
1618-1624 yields 95.5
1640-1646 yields 93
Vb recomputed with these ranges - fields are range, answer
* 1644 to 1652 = 94.2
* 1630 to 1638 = 94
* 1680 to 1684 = 95.7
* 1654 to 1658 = 95.3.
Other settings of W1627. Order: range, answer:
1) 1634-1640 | 93.7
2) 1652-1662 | 94.5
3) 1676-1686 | 93.9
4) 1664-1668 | 91.8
